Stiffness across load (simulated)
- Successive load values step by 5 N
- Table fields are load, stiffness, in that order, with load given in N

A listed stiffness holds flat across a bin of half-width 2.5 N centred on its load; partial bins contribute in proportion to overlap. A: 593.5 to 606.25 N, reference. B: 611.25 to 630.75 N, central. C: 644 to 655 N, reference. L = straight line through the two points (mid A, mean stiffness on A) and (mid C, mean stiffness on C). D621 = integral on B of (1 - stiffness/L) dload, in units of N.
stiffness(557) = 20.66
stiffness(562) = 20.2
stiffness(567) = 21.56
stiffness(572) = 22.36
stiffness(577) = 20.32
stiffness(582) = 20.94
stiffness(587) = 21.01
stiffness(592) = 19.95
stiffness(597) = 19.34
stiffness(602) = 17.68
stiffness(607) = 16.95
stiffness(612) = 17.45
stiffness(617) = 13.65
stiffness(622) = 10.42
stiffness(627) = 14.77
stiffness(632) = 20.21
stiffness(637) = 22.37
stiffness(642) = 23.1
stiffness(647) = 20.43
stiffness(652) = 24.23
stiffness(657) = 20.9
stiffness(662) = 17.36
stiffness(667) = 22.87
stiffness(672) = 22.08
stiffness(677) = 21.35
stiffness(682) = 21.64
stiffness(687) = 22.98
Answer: 5.7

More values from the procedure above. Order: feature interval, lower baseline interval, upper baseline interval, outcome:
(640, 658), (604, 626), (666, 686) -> -3.4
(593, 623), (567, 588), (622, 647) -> 5.6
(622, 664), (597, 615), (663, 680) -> 0.1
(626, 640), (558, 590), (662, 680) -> 1.0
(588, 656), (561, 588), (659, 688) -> 8.3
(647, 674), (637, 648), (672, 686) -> 0.7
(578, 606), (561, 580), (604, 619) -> -1.7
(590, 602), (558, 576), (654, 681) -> 1.1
